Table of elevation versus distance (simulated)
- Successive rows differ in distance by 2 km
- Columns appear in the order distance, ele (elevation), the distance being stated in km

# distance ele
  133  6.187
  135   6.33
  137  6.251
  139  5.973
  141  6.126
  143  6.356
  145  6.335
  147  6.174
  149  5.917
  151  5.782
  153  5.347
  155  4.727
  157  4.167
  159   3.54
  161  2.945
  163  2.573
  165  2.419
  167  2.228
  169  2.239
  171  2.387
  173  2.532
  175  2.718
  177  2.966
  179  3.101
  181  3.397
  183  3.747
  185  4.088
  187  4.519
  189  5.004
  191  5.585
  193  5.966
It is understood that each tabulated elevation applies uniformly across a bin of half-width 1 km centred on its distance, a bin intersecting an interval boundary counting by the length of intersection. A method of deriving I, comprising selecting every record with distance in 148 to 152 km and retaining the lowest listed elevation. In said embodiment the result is 5.782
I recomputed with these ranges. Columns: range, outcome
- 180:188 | 3.397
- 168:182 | 2.239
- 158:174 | 2.228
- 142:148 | 6.174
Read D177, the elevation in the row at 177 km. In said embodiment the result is 2.966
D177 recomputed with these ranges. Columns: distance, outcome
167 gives 2.228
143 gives 6.356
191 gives 5.585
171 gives 2.387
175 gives 2.718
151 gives 5.782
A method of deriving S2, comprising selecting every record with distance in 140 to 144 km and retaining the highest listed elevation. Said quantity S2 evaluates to 6.356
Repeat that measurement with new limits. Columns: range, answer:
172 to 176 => 2.718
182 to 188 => 4.519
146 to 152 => 6.174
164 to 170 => 2.419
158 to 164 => 3.54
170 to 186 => 4.088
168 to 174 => 2.532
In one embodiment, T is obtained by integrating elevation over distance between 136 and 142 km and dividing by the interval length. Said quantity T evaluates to 6.12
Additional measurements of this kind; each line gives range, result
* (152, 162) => 4.15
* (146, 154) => 5.8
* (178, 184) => 3.41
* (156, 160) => 3.85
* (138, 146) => 6.2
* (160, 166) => 2.65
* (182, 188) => 4.12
